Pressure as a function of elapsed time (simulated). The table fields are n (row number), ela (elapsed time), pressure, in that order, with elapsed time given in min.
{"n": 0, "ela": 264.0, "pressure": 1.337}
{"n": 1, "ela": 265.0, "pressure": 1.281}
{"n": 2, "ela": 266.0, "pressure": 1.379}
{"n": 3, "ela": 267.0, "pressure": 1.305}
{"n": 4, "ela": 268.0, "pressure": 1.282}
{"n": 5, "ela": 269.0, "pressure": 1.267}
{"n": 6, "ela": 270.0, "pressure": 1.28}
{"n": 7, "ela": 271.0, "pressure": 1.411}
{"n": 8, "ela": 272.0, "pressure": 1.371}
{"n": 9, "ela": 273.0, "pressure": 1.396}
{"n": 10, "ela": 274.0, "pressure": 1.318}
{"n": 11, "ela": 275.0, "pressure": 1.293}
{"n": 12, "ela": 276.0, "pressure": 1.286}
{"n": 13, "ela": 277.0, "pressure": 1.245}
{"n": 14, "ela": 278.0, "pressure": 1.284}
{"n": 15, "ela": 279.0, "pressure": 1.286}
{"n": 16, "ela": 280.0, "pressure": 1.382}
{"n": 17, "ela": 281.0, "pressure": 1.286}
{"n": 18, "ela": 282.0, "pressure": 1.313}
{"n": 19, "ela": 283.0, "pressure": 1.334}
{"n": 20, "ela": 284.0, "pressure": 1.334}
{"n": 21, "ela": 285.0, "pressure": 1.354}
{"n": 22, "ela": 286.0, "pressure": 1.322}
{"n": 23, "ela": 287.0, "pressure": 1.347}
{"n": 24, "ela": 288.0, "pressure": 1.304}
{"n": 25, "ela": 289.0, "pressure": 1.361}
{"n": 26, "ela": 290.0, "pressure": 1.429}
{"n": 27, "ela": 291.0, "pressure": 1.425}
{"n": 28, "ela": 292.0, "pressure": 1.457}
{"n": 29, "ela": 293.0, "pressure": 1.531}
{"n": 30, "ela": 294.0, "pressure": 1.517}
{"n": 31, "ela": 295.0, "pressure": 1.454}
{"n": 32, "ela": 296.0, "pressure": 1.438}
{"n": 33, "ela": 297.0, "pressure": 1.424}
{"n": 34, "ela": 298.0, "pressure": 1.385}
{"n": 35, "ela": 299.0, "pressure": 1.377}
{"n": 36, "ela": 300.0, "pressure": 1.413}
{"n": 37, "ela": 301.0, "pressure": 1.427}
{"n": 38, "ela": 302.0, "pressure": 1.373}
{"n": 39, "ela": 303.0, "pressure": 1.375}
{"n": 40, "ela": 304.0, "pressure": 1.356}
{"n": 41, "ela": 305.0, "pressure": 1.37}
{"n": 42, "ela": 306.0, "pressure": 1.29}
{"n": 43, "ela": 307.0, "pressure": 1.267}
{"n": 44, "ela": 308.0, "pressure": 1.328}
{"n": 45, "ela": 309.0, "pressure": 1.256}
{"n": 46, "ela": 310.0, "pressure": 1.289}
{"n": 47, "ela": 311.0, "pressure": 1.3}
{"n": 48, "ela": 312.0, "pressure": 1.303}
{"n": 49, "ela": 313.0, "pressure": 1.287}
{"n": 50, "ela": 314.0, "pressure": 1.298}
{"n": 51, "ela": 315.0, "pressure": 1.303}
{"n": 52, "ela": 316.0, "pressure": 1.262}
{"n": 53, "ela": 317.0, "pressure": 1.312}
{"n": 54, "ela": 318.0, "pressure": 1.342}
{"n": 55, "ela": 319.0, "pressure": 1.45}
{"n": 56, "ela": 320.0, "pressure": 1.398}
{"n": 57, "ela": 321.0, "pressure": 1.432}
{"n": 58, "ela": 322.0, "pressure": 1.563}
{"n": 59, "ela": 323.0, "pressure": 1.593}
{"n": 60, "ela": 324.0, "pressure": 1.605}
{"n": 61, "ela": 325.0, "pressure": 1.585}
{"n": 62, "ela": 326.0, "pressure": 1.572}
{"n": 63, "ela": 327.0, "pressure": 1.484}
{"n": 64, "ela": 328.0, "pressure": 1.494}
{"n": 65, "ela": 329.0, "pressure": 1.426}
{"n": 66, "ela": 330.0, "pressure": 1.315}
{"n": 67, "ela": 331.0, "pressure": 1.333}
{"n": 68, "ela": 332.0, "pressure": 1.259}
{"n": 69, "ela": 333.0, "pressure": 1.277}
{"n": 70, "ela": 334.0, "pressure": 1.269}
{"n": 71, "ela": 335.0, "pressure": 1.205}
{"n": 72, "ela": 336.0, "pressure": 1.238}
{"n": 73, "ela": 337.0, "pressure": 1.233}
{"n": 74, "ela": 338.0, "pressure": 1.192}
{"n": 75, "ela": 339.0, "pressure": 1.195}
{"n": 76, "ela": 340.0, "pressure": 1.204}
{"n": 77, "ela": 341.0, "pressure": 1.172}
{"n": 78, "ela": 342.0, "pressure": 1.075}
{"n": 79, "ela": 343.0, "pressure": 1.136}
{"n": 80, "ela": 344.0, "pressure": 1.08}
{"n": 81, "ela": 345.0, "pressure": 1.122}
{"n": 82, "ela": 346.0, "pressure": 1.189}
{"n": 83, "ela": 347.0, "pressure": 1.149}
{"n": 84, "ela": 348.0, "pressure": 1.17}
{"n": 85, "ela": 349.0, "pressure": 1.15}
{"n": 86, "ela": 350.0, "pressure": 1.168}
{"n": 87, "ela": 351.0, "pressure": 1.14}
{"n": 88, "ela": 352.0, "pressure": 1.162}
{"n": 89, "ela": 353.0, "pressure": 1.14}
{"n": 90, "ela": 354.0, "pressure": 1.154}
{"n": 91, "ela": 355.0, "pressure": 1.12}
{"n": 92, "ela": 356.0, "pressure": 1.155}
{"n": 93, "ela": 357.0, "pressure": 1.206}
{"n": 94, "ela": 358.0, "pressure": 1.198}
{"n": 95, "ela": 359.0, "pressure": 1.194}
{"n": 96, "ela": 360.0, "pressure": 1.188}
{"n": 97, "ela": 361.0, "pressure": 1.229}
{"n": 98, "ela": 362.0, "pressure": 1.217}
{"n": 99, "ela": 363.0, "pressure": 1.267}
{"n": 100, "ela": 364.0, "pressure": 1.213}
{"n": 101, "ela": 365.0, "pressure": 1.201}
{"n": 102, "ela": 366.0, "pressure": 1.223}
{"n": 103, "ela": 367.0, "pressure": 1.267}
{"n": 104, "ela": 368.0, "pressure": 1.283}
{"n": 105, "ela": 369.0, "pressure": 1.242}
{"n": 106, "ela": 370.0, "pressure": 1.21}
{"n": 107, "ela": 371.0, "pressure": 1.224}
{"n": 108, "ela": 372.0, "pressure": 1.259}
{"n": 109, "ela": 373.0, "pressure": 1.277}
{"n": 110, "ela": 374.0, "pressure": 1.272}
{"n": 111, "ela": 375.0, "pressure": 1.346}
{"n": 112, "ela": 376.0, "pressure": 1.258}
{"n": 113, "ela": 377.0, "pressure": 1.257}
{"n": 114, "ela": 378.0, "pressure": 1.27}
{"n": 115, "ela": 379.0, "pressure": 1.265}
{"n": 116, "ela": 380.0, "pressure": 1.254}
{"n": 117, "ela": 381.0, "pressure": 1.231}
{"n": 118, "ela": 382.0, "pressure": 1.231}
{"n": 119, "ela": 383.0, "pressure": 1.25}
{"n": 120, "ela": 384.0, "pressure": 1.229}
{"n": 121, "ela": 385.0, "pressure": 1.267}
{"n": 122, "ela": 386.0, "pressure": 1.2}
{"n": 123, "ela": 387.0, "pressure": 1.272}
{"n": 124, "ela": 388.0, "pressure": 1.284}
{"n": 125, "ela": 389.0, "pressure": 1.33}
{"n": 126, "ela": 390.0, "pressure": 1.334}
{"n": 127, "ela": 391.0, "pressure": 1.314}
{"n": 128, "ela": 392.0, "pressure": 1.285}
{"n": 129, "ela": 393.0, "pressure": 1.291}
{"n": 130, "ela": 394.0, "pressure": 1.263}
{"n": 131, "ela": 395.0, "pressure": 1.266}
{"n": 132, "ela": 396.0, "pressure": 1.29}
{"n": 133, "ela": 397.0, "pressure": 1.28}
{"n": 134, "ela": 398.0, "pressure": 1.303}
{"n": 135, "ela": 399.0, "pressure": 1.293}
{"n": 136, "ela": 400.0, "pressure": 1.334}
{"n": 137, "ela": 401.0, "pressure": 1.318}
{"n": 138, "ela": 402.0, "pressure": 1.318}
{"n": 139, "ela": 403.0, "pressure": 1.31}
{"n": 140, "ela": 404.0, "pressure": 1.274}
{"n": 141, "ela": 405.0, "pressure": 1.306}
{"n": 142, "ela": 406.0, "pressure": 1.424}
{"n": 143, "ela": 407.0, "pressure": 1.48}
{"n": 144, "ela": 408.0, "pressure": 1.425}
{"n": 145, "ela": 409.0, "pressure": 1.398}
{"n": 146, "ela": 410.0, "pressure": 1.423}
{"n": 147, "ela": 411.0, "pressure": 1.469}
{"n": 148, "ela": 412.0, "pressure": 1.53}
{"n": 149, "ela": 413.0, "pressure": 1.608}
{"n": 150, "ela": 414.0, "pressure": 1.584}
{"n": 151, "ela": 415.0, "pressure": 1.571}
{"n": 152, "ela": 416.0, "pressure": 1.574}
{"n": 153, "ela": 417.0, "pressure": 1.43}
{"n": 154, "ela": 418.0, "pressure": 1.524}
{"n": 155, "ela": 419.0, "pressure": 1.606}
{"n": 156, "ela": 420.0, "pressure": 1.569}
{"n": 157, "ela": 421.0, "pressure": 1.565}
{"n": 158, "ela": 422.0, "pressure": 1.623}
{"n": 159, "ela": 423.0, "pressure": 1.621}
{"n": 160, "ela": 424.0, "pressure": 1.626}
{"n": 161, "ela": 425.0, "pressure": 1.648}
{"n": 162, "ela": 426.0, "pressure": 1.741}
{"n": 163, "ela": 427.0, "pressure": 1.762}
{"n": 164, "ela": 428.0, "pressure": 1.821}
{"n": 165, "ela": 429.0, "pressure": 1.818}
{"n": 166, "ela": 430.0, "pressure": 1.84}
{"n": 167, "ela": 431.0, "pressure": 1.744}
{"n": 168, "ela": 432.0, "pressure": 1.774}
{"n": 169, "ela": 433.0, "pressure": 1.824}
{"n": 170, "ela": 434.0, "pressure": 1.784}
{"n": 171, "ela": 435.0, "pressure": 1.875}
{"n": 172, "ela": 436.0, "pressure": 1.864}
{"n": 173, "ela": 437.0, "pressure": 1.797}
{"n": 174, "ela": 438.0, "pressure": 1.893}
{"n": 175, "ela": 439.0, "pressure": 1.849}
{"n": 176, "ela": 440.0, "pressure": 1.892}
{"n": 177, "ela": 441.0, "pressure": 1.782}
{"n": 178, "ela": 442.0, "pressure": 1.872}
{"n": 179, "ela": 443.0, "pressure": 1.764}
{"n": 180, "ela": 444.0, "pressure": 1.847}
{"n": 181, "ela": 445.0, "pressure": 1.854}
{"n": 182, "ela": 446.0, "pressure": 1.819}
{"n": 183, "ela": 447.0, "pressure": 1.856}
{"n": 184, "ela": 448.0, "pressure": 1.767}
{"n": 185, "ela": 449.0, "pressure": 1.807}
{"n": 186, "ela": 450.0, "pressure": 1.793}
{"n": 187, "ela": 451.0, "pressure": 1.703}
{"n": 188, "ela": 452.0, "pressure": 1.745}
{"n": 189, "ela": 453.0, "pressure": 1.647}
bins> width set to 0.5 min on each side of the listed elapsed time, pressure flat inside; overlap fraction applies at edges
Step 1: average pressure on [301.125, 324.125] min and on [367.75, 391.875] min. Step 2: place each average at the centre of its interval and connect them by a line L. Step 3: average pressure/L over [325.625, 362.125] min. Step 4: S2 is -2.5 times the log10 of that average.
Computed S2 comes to 0.08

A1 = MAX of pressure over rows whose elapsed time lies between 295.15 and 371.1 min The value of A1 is 1.605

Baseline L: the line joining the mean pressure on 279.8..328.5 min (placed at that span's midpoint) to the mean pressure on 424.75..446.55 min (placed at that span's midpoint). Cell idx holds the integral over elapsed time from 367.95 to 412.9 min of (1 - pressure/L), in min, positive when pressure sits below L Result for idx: 9.8 min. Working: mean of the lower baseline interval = 1.39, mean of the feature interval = 1.31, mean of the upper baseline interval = 1.81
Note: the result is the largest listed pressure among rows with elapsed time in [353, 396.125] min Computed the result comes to 1.346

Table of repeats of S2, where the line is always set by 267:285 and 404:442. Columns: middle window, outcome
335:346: 0.24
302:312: 0.06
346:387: 0.24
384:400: 0.22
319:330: -0.06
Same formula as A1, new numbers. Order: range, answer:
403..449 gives 1.893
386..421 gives 1.608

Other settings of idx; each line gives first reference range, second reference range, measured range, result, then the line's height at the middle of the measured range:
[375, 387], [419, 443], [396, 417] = 1.5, 1.51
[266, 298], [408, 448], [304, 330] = 0.9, 1.44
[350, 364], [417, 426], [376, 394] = 1.2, 1.36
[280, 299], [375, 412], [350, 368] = 1.9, 1.34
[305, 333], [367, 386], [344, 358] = 1.7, 1.31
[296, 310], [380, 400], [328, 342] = 0.7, 1.33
